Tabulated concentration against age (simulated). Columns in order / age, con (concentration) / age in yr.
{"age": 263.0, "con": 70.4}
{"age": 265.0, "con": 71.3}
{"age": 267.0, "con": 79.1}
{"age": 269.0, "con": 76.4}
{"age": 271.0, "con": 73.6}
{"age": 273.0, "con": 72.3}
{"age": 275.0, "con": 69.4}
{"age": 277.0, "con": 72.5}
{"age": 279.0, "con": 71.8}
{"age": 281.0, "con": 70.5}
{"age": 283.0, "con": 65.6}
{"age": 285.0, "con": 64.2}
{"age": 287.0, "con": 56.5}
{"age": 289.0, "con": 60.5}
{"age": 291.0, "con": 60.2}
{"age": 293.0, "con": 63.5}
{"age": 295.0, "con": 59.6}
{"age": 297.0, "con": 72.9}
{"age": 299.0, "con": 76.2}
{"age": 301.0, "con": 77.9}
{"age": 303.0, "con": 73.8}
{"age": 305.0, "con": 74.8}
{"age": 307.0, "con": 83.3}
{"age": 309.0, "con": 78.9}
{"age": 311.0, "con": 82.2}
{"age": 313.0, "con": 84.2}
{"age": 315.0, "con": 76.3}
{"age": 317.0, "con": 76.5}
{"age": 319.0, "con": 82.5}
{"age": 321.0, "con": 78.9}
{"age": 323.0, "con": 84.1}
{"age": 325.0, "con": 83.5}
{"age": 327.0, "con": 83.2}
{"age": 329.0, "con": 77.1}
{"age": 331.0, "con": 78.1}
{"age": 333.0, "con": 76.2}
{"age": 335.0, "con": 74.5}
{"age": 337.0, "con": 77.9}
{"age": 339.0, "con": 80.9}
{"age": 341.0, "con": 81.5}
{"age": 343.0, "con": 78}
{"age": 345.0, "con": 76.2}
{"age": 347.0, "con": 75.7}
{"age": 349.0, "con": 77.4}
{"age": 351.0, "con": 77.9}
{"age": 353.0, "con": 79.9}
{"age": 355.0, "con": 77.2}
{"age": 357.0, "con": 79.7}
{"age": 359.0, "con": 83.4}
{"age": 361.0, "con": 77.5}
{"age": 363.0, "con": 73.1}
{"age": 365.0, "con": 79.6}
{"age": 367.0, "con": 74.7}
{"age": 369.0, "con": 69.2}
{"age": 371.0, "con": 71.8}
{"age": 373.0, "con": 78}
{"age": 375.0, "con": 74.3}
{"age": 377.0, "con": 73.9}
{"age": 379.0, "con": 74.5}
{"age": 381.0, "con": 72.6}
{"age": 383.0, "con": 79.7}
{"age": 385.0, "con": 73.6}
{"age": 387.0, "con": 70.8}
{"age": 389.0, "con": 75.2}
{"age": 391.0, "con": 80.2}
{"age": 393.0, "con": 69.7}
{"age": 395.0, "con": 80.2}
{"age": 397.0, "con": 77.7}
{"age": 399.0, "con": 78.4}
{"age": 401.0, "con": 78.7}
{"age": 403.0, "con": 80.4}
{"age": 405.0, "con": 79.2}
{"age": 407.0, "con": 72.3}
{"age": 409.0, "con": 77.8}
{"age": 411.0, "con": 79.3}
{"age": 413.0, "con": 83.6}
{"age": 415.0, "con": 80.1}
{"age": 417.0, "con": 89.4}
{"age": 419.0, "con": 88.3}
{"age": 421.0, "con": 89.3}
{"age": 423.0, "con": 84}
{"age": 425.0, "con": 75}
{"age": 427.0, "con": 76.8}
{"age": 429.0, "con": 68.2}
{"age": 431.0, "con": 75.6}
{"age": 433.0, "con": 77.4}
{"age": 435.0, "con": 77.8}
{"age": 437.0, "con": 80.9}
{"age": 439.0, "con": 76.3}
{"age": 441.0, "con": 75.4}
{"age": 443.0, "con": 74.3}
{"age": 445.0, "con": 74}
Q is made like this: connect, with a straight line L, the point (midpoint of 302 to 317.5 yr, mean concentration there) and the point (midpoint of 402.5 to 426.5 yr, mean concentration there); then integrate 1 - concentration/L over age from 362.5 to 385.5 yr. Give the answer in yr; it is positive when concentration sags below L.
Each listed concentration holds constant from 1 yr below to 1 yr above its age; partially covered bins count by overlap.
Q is 1.66 yr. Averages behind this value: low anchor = 78.8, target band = 74.6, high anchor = 81.5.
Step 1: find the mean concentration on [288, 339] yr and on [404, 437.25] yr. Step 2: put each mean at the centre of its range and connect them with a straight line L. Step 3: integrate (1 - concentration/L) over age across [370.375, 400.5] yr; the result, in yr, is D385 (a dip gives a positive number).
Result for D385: 1.1 yr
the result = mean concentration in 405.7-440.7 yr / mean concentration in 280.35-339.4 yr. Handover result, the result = 1.1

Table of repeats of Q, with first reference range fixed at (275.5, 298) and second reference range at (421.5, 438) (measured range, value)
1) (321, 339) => -2.7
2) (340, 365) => -2.6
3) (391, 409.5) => -0.6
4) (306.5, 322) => -2.9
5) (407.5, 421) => -1.3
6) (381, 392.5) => -0.3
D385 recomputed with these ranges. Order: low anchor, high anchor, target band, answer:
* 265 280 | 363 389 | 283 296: 2.20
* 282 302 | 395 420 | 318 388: -3.85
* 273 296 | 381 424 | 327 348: -1.86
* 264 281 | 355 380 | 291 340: -1.74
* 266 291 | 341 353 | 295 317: -1.41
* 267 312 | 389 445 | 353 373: -0.31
